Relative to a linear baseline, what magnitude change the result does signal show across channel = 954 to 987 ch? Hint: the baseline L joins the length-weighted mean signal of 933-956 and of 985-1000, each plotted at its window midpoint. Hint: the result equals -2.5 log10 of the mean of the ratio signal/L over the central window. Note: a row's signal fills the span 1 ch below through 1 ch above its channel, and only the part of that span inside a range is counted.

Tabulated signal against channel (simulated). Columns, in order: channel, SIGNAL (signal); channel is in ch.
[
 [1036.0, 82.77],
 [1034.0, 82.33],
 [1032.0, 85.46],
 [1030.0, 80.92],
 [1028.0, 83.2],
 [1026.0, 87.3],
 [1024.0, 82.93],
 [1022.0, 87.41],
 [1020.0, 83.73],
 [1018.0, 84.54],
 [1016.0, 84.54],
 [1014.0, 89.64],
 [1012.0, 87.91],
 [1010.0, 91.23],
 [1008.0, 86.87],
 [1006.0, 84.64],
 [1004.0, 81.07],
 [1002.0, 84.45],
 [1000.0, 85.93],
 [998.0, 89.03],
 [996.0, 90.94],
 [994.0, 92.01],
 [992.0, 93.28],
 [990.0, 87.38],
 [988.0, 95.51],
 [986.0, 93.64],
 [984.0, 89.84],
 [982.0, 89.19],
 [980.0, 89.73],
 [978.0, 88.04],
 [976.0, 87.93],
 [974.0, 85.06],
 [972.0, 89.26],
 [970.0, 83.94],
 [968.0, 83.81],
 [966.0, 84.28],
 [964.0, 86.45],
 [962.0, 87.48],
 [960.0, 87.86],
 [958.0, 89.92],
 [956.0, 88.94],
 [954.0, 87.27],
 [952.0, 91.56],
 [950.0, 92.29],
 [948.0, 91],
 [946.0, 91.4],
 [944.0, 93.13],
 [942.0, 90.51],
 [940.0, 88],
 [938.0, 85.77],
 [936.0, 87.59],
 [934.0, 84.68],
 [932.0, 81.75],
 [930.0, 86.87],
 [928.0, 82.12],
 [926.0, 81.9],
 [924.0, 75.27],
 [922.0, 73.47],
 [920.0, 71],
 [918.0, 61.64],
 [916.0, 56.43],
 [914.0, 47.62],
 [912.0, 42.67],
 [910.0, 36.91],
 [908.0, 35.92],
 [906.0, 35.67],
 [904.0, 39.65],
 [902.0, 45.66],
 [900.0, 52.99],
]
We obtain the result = 0.032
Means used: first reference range 89.4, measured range 87.8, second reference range 91.3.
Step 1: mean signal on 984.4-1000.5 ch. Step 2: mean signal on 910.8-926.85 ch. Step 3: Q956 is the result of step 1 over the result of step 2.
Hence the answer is 1.44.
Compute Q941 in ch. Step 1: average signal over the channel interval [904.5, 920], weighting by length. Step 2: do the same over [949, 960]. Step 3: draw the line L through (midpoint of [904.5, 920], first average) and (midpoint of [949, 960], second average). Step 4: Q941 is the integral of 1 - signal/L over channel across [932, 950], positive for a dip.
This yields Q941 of -3.1 ch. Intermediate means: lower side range 46.7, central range 88.8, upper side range 89.8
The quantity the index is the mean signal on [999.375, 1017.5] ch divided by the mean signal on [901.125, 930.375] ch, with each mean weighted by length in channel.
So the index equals 1.50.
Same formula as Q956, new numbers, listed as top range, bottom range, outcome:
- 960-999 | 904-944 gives 1.29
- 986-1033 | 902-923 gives 1.75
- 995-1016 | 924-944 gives 1.02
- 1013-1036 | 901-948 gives 1.23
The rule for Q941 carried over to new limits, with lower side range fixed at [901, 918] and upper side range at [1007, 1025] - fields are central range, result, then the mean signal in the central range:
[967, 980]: -3.2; 86.6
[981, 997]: -3.4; 91.5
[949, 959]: -4.6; 90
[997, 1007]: -0.5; 85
